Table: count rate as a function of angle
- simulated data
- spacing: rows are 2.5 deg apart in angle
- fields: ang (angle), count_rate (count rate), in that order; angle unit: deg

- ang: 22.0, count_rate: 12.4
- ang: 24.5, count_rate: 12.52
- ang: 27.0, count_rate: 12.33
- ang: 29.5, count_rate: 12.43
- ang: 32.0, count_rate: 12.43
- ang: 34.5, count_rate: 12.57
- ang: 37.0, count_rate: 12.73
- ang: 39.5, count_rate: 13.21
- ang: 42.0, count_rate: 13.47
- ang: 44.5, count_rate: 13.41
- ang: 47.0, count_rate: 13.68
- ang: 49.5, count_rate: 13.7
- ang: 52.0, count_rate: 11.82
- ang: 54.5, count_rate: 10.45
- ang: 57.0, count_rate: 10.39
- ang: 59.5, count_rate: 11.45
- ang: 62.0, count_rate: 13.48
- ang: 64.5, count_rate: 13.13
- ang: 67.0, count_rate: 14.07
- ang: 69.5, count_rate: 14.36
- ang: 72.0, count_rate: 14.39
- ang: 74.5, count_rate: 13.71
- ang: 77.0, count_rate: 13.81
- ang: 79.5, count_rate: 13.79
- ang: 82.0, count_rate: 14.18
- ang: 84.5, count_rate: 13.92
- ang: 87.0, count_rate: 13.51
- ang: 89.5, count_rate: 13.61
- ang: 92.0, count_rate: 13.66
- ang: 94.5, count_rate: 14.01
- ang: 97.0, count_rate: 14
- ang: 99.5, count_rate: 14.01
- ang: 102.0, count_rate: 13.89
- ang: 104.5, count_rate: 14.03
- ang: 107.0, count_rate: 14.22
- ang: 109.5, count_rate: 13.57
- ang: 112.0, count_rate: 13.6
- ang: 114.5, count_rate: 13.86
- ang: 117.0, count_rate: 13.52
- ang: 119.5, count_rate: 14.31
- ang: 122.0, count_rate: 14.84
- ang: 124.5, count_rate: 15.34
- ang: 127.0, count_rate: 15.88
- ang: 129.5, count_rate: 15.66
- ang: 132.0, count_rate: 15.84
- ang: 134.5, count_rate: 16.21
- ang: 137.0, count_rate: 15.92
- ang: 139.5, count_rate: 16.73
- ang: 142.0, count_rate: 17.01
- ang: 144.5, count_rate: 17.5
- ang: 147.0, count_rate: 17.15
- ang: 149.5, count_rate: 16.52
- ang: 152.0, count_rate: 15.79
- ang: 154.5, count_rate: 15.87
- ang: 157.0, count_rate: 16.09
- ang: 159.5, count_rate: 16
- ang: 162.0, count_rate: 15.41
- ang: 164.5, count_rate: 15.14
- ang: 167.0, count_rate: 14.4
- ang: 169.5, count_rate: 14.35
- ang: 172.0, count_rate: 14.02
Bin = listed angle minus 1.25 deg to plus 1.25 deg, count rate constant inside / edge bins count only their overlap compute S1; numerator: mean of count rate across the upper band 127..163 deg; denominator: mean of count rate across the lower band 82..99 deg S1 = 1.2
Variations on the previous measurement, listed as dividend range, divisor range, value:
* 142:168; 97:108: 1.14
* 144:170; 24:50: 1.22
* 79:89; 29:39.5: 1.10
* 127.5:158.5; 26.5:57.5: 1.30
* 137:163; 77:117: 1.18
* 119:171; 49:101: 1.19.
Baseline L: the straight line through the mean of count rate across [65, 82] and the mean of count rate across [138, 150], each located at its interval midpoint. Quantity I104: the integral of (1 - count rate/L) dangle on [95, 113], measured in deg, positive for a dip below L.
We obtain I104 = 1.6 deg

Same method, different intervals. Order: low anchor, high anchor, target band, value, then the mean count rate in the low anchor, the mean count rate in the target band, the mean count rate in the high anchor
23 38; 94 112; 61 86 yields -1.0 deg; 12.5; 13.9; 13.9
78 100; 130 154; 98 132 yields 1.6 deg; 13.8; 14.4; 16.5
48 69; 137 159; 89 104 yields 0.3 deg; 12.4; 13.9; 16.5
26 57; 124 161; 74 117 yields 2.1 deg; 12.6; 13.8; 16.2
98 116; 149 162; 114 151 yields -2.0 deg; 13.9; 15.8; 16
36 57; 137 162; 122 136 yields 0.0 deg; 12.7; 15.7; 16.4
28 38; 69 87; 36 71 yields 1.0 deg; 12.5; 12.8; 14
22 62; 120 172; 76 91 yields 0.0 deg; 12.5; 13.8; 15.8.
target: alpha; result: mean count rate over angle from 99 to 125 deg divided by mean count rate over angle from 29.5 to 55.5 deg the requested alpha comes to 1.1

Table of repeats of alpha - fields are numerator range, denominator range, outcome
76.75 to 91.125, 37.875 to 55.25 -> 1.07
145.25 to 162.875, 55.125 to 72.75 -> 1.25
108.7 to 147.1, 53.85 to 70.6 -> 1.23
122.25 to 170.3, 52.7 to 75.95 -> 1.24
